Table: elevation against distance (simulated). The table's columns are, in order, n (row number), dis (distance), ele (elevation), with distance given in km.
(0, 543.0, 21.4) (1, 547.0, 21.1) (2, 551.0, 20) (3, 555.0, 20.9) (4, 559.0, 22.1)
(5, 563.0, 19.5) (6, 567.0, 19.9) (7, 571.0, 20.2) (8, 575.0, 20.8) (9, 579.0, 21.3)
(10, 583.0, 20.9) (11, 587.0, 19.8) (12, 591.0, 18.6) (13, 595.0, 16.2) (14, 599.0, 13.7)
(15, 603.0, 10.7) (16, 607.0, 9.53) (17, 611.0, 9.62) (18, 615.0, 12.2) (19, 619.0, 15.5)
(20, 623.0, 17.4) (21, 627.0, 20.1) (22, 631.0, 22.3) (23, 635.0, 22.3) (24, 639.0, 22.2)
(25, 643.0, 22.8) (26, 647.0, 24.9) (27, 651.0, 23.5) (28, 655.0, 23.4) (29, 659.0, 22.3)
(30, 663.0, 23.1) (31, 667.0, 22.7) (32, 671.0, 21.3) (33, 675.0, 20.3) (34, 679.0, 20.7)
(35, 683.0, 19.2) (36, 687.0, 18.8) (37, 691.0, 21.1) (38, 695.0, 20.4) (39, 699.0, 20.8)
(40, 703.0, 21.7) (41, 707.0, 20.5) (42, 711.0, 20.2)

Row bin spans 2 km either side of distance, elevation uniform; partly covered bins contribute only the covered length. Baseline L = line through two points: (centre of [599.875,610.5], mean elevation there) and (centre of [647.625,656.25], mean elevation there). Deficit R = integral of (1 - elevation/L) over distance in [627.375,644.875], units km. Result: -2.83 km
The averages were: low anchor 10.4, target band 22.2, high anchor 23.7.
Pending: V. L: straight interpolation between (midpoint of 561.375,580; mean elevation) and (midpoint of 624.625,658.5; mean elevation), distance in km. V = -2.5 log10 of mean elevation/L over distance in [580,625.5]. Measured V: 0.37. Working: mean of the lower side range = 20.3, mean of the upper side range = 22.6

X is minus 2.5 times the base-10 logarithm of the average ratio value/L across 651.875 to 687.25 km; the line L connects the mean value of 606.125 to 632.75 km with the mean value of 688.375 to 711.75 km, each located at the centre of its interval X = -0.15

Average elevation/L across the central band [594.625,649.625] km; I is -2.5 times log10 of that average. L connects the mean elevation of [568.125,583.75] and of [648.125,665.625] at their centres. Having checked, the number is 0.279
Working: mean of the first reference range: 20.7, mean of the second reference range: 23.2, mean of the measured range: 17.2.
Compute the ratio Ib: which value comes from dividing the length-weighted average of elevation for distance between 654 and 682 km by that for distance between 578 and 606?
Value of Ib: 1.3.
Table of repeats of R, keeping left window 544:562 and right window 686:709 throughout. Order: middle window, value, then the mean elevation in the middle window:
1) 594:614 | 8.73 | 11.8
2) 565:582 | 0.28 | 20.6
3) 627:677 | -4.24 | 22.5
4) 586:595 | 1.04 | 18.5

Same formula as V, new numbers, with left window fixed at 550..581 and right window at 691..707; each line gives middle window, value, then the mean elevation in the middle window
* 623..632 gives 0.03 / 20.2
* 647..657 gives -0.14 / 23.7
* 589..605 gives 0.36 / 14.8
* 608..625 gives 0.47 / 13.4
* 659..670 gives -0.09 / 22.6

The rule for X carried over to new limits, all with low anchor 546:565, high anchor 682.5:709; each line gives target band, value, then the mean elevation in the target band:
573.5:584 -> -0.02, 21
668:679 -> -0.03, 21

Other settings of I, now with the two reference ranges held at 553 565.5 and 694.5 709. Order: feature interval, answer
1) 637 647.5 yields -0.110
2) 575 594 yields 0.043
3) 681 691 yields 0.079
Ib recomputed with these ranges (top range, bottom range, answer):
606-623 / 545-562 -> 0.60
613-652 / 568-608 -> 1.16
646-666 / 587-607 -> 1.58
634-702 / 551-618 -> 1.26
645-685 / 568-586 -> 1.07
